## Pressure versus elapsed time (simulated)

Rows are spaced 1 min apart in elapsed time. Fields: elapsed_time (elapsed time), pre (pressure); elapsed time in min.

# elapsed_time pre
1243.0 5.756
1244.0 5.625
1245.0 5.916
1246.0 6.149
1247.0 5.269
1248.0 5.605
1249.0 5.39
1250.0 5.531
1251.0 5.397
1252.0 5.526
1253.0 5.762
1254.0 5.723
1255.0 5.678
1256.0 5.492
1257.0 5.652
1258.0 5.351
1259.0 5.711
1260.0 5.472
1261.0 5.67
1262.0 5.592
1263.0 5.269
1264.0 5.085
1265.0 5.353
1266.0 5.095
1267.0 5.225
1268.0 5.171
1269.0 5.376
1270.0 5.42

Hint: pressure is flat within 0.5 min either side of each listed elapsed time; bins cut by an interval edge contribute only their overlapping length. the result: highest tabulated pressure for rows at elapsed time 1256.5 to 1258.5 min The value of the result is 5.652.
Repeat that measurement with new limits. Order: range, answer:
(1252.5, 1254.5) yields 5.762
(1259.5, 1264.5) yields 5.67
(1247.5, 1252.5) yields 5.605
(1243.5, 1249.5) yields 6.149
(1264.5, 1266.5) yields 5.353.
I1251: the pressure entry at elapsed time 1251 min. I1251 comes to 5.397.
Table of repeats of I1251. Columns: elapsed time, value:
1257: 5.652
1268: 5.171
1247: 5.269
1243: 5.756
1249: 5.39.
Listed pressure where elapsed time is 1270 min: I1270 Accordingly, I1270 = 5.42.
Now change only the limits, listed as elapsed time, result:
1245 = 5.916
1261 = 5.67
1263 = 5.269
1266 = 5.095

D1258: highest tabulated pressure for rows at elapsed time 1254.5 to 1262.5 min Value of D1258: 5.711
